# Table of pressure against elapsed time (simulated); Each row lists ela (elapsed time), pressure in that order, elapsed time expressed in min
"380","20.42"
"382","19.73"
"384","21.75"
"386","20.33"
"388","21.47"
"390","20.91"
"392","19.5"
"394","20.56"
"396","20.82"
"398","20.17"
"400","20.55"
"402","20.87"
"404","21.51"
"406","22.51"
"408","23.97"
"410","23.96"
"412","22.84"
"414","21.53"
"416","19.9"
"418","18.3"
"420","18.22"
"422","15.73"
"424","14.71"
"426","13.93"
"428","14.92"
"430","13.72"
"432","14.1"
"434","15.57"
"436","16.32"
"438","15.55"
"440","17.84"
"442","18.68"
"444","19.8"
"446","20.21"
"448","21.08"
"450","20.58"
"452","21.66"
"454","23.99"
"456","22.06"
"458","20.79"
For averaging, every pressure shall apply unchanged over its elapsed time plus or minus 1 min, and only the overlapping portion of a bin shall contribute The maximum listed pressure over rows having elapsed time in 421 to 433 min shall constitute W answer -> 15.73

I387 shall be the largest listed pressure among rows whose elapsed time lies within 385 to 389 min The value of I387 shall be 21.47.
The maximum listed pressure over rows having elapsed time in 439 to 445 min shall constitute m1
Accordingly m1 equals 19.8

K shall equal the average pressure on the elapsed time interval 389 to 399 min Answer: 20.4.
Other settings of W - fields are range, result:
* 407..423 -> 23.97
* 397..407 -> 22.51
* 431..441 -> 17.84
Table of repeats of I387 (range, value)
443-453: 21.66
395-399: 20.82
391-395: 20.56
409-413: 23.96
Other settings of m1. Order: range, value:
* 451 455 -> 23.99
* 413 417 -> 21.53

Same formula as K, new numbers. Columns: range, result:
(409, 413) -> 23.4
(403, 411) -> 23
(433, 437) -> 15.9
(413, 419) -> 19.9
